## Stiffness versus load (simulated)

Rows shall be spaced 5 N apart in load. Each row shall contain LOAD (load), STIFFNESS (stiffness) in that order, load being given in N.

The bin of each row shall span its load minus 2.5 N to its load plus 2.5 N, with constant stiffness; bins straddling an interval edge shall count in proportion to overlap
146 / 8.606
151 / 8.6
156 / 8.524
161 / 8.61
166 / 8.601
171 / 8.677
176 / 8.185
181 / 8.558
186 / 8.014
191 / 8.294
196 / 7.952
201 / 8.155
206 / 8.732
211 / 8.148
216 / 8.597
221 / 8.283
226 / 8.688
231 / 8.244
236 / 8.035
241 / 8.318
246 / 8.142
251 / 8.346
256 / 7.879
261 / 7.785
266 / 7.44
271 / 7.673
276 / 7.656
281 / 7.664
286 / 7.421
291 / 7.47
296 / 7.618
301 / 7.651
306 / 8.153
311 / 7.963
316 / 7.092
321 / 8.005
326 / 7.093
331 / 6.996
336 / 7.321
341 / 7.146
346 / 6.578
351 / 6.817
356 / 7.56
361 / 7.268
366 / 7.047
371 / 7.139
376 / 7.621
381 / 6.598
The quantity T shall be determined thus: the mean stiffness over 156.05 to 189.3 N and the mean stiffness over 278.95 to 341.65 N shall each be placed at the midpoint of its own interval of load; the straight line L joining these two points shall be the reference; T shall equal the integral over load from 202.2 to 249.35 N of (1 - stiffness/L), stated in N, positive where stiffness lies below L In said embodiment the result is -1.5 N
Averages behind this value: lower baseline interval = 8.44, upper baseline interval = 7.52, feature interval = 8.35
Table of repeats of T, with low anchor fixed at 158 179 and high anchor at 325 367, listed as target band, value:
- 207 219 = -0.4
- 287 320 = -1.0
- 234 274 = -0.6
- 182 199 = 0.4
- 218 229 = -0.5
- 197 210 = -0.2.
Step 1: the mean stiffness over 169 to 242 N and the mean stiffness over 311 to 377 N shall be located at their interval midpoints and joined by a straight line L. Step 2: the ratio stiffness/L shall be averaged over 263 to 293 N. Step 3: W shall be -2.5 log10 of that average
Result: 0.03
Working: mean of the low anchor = 8.32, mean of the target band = 7.56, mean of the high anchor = 7.23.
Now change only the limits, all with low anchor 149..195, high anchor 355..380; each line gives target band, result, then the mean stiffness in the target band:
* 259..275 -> 0.03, 7.63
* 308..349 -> 0.03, 7.28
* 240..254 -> -0.04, 8.25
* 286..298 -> 0.03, 7.52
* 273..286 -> 0.03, 7.61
